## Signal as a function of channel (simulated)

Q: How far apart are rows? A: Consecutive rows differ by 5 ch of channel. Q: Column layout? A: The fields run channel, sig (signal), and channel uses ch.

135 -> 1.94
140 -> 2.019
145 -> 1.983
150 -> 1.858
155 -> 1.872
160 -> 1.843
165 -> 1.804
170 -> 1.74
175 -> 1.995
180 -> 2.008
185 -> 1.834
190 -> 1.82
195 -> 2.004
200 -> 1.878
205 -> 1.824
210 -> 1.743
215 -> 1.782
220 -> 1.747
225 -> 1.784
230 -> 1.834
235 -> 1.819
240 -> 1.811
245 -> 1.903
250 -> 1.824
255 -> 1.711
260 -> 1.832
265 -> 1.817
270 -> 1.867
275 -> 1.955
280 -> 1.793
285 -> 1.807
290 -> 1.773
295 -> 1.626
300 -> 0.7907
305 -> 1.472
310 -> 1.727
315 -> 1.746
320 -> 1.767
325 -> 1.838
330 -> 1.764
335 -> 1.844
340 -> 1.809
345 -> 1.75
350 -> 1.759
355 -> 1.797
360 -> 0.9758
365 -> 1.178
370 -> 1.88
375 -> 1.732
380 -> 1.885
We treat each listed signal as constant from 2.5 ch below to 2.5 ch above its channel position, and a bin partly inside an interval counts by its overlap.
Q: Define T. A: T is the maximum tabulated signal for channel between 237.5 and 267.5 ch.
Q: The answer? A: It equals 1.903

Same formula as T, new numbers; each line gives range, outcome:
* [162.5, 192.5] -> 2.008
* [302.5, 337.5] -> 1.844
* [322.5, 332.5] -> 1.838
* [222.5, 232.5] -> 1.834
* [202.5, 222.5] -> 1.824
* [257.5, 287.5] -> 1.955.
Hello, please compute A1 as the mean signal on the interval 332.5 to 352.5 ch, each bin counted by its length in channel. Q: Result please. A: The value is 1.79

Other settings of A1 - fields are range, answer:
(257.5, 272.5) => 1.84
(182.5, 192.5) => 1.83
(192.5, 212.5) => 1.86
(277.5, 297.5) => 1.75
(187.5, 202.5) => 1.9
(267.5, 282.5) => 1.87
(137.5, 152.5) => 1.95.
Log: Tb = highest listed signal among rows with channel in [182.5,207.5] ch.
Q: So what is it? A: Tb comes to 2.004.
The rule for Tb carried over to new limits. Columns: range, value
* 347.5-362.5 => 1.797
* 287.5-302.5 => 1.773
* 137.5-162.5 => 2.019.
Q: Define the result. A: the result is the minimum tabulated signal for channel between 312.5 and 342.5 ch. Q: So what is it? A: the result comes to 1.746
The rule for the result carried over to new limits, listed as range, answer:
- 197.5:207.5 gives 1.824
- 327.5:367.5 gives 0.9758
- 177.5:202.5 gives 1.82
